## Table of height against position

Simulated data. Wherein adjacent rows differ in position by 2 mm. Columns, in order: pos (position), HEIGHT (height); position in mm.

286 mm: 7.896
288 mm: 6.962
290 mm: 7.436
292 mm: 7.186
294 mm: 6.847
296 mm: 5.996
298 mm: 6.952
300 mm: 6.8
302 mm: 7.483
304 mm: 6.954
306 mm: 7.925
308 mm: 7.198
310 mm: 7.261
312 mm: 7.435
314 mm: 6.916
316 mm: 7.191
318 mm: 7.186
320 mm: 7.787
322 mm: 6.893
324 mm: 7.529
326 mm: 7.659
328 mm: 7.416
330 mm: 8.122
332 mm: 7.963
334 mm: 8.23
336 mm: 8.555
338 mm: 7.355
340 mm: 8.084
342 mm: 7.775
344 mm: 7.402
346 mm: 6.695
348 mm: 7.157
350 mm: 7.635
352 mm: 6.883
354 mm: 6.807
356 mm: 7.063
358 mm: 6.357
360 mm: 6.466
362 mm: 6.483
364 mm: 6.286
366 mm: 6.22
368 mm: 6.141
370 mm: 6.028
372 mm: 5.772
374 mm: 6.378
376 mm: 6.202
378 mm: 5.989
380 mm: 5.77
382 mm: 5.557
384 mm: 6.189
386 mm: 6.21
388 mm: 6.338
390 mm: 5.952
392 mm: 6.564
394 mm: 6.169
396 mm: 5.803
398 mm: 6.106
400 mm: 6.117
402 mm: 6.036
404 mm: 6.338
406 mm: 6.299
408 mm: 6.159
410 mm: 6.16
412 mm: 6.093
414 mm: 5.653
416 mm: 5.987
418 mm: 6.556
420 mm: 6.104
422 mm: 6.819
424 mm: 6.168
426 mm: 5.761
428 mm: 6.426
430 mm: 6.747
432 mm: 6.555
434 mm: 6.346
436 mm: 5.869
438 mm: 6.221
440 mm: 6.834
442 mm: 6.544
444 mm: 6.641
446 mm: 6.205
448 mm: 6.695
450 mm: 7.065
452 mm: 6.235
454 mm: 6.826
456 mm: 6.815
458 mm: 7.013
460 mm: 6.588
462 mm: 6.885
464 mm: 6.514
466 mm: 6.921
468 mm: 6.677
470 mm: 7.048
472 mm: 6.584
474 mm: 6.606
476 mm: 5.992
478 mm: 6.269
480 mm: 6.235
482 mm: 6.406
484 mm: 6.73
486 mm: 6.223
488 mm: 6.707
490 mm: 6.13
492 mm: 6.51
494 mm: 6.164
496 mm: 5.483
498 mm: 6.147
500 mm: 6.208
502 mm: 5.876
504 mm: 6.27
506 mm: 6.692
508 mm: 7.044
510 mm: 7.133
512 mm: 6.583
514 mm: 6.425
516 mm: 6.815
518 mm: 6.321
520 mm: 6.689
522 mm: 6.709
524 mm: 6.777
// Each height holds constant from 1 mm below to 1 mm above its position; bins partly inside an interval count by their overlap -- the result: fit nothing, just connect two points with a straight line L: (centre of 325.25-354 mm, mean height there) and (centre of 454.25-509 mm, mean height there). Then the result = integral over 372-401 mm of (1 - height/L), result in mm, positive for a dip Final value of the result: 4.6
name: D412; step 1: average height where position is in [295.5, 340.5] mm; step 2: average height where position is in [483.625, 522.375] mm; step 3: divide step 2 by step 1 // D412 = 0.9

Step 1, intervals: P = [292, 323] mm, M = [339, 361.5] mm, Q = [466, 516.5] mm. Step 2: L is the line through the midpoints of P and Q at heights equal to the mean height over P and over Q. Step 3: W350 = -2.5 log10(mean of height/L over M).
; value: -0.02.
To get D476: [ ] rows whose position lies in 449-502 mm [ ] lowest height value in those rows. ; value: 5.483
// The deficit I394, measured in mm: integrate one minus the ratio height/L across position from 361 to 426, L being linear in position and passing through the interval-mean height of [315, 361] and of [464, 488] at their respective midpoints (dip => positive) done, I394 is 8.4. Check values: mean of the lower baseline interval 7.4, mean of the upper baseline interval 6.53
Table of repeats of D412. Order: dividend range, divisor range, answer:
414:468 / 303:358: 0.88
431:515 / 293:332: 0.90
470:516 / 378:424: 1.04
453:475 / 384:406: 1.10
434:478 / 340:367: 0.95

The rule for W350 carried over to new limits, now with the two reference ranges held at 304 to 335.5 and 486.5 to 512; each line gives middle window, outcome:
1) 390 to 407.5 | 0.139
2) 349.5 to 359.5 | 0.062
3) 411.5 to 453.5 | 0.070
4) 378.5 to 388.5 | 0.185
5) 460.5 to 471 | -0.035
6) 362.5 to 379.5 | 0.173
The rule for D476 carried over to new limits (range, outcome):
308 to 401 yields 5.557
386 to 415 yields 5.653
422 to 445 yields 5.761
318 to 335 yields 6.893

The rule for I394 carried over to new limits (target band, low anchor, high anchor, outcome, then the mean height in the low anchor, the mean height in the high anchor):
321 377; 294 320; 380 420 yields -3.2 mm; 7.12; 6.11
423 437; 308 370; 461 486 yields 1.0 mm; 7.21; 6.56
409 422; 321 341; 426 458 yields 1.3 mm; 7.78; 6.53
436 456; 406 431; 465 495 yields -0.7 mm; 6.22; 6.48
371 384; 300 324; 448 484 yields 1.9 mm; 7.28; 6.63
